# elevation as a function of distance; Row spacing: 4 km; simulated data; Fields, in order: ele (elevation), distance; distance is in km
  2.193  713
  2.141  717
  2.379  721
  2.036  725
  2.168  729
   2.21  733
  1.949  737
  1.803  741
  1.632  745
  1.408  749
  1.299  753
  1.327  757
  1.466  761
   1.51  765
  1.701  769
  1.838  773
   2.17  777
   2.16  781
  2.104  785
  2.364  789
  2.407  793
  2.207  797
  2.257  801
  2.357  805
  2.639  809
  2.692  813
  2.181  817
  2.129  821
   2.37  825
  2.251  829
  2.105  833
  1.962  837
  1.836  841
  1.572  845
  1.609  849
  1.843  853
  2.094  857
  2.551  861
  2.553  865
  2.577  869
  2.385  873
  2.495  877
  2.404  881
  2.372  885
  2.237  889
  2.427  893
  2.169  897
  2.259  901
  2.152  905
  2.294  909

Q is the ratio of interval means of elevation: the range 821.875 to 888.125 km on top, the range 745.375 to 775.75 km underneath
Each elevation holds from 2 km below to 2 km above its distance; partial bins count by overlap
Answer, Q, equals 1.43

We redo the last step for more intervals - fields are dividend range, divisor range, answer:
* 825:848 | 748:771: 1.35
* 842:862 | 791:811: 0.80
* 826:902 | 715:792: 1.17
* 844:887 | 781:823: 0.96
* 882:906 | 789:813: 0.95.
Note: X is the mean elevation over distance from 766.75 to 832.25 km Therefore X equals 2.23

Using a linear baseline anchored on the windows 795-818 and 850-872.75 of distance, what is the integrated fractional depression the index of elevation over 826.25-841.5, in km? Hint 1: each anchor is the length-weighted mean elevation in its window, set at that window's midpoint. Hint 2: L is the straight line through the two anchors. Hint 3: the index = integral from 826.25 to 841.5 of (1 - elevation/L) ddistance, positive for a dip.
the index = 1.8 km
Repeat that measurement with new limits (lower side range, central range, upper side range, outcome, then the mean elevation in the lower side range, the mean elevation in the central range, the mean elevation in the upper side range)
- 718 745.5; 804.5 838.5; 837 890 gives -2.53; 2.05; 2.3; 2.18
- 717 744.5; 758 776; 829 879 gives 3.85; 2.07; 1.64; 2.14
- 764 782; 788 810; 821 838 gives -3.73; 1.88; 2.36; 2.18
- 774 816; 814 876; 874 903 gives 4.82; 2.32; 2.15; 2.34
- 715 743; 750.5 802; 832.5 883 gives 5.42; 2.1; 1.9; 2.15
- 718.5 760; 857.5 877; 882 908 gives -2.56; 1.82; 2.48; 2.28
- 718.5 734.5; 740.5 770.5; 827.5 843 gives 9.08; 2.2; 1.5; 2.03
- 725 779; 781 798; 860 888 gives -2.58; 1.74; 2.26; 2.47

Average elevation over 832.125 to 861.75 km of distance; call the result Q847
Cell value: 1.91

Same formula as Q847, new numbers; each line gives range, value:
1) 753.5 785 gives 1.74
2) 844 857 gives 1.75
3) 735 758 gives 1.58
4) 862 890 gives 2.44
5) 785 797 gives 2.31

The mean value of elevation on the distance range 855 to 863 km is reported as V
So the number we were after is 2.32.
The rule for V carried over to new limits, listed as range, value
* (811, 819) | 2.44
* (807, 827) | 2.4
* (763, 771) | 1.61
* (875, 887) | 2.42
